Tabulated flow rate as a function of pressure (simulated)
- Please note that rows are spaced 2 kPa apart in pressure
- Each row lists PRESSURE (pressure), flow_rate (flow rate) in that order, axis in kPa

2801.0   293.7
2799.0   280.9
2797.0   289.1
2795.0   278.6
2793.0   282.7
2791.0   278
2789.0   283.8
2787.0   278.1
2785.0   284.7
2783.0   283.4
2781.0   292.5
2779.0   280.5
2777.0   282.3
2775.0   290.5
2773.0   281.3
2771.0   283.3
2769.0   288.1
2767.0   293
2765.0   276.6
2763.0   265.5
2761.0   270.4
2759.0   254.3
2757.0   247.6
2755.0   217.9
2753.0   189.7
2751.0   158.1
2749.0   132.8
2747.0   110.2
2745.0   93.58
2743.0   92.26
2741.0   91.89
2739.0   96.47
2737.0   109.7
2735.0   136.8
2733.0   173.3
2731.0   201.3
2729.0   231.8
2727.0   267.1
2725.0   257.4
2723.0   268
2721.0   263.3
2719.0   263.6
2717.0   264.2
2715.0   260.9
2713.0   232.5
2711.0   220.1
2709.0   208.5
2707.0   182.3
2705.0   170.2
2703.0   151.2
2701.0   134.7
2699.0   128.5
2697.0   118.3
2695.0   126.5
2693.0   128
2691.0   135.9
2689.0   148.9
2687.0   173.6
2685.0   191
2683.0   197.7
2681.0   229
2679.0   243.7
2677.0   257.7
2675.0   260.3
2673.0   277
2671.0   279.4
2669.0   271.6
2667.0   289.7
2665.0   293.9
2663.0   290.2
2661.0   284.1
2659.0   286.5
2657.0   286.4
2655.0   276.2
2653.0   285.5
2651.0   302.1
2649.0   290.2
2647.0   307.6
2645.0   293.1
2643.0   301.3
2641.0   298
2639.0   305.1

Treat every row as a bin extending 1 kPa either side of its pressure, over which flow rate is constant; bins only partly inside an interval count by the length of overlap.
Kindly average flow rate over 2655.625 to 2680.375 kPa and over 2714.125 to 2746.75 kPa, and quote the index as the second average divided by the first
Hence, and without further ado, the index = 0.69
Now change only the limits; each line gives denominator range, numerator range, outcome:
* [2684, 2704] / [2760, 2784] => 1.96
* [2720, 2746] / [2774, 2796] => 1.61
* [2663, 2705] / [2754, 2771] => 1.31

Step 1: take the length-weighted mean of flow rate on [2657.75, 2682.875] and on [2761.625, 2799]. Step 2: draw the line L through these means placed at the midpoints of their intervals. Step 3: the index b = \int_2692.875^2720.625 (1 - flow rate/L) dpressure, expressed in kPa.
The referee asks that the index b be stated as 8.7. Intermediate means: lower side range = 269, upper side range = 283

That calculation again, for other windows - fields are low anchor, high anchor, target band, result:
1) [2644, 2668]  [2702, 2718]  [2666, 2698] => 5.95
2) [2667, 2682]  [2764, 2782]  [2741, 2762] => 8.09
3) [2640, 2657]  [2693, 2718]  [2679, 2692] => 2.20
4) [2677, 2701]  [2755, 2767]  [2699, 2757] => 7.96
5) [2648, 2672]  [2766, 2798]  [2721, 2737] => 3.92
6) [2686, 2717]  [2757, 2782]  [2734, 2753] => 9.62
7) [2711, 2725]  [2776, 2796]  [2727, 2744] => 7.33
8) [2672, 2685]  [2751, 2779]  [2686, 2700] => 6.12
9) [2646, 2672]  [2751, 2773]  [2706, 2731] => 2.53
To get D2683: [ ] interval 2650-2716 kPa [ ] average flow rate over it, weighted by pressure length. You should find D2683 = 222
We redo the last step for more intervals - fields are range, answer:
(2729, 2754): 136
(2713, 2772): 209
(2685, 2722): 184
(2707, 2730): 246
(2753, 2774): 264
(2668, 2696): 209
